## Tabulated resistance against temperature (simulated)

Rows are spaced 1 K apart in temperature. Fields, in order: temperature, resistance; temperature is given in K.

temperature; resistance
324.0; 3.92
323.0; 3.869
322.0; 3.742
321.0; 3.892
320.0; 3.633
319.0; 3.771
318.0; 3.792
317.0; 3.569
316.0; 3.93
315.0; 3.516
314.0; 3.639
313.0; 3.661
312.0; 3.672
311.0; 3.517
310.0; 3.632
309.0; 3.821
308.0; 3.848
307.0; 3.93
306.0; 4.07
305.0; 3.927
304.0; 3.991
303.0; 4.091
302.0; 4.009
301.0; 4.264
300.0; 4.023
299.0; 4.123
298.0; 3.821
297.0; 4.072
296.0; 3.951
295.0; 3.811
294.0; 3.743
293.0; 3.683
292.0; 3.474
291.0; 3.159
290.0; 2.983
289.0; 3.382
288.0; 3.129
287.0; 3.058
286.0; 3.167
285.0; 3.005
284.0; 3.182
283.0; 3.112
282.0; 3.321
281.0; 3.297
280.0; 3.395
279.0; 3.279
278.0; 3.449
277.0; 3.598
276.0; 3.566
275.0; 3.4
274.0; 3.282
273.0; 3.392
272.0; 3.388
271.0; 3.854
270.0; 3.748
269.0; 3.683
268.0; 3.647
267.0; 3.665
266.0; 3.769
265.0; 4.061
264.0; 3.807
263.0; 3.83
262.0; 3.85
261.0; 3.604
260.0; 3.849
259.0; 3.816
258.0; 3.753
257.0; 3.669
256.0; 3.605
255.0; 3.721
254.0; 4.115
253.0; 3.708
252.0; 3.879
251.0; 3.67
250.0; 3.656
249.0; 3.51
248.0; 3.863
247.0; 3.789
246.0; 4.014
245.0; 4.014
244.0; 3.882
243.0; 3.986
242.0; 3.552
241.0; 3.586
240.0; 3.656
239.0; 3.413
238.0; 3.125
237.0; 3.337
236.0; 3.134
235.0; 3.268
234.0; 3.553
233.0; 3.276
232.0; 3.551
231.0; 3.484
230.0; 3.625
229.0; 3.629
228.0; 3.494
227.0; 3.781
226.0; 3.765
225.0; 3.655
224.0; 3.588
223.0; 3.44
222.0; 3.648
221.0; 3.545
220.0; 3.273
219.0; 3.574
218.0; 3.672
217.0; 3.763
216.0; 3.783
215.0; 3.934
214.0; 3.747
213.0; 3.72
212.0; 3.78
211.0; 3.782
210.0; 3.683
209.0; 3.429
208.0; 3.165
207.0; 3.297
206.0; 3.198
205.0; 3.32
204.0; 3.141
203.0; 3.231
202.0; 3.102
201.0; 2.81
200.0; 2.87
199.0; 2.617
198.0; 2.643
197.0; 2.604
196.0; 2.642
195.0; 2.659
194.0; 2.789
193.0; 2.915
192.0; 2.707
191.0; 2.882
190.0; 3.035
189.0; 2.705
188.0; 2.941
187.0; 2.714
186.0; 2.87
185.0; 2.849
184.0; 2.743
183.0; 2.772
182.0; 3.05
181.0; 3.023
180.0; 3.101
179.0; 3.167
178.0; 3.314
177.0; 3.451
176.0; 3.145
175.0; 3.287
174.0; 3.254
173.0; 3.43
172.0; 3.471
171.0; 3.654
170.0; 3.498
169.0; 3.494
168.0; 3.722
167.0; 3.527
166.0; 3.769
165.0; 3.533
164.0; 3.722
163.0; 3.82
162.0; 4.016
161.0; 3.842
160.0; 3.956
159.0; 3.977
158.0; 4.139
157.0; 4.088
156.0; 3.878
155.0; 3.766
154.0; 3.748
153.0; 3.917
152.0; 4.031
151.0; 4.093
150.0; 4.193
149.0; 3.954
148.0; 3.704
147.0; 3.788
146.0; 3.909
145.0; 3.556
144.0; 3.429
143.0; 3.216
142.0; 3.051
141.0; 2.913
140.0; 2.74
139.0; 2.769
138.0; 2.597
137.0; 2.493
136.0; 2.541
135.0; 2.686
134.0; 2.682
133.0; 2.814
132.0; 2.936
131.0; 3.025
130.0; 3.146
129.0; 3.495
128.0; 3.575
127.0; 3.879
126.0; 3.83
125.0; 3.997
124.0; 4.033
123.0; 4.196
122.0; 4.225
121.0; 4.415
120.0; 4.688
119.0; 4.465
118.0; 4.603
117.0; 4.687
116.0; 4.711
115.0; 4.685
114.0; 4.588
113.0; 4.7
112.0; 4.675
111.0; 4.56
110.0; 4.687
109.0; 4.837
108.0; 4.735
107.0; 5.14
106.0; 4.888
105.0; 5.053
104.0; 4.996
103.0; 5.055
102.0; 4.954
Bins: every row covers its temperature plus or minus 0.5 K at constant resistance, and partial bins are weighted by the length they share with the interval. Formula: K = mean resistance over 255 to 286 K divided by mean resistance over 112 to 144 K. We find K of 0.98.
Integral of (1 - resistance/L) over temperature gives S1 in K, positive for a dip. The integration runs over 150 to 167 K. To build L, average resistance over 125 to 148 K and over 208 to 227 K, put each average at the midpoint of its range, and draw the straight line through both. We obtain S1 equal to -3.1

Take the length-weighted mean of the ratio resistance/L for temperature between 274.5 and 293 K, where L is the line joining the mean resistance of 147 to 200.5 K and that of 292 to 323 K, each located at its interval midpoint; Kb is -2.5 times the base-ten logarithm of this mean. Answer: 0.14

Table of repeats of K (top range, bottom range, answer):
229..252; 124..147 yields 1.13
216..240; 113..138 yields 0.93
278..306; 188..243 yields 1.08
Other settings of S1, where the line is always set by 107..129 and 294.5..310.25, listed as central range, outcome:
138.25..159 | 3.3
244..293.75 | 5.9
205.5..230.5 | 3.4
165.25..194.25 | 7.6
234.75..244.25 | 1.5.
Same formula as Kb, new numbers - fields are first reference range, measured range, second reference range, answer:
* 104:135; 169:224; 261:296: 0.20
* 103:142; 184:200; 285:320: 0.36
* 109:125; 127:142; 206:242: 0.43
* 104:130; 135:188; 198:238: 0.17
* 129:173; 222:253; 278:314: -0.01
